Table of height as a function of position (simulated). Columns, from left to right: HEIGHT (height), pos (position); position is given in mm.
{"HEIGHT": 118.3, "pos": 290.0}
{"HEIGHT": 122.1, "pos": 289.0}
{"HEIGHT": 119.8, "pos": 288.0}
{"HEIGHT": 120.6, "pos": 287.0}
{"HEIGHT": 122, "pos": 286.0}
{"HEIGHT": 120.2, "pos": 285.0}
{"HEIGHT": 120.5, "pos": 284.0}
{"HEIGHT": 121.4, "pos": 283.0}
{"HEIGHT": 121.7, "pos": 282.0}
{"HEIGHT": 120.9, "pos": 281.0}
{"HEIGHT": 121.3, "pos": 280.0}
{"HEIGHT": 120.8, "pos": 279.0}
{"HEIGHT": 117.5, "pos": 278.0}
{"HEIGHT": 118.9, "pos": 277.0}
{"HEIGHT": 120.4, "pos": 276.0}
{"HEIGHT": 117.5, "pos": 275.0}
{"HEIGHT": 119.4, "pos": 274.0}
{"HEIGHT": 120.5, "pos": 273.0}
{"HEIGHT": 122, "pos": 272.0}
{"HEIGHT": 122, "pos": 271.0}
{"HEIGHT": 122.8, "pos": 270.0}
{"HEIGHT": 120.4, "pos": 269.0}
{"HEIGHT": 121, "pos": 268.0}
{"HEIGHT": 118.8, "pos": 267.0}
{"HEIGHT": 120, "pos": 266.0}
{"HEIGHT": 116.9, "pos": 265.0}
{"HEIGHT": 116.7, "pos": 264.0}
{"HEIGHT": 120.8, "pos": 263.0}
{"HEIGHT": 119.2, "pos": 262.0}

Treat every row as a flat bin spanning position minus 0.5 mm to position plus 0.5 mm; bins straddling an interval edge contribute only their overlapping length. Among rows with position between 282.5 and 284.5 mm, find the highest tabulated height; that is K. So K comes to 121.4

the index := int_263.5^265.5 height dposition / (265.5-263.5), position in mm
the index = 117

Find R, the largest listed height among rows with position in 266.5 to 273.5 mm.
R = 122.8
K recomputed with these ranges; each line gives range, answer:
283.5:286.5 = 122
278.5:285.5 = 121.7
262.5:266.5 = 120.8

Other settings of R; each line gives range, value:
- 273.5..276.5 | 120.4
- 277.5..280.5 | 121.3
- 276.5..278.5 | 118.9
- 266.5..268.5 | 121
